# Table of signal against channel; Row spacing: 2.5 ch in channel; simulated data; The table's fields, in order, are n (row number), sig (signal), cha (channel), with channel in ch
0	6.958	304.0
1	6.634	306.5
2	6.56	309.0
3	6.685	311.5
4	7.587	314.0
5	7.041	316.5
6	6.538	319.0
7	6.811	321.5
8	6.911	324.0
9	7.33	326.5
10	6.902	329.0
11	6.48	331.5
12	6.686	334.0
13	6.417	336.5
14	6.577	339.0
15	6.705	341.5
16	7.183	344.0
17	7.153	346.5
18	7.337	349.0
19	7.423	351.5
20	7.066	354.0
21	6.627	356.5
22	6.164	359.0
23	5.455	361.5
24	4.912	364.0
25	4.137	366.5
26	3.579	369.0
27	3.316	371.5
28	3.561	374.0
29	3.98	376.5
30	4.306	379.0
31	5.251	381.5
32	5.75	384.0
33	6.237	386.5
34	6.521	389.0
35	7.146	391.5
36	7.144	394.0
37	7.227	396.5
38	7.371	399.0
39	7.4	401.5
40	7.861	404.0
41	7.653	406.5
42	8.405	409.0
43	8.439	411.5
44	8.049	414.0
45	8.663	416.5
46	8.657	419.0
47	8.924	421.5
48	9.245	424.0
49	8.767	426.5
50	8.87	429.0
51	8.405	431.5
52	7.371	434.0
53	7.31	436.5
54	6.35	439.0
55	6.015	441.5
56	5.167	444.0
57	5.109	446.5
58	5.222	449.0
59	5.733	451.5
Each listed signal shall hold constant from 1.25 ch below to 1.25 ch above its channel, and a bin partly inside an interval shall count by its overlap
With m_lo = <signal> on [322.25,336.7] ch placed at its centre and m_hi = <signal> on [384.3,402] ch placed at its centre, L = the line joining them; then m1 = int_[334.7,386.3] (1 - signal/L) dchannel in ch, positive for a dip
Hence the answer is 8.99 ch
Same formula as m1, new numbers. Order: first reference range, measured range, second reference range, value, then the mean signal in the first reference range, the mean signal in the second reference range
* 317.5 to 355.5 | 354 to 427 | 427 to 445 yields 5.11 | 6.9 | 7.17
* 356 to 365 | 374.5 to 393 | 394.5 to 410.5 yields 3.51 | 5.74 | 7.64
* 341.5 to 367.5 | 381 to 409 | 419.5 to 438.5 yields 1.82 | 6.38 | 8.34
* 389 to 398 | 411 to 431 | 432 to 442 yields -4.88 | 7.09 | 6.94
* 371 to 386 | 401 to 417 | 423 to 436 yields -2.83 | 4.51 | 8.45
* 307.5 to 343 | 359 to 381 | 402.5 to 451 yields 8.72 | 6.8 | 7.57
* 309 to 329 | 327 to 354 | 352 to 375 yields -3.99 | 6.95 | 5.07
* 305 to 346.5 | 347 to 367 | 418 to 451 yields 2.02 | 6.83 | 7.29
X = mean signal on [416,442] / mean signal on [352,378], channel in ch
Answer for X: 1.6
